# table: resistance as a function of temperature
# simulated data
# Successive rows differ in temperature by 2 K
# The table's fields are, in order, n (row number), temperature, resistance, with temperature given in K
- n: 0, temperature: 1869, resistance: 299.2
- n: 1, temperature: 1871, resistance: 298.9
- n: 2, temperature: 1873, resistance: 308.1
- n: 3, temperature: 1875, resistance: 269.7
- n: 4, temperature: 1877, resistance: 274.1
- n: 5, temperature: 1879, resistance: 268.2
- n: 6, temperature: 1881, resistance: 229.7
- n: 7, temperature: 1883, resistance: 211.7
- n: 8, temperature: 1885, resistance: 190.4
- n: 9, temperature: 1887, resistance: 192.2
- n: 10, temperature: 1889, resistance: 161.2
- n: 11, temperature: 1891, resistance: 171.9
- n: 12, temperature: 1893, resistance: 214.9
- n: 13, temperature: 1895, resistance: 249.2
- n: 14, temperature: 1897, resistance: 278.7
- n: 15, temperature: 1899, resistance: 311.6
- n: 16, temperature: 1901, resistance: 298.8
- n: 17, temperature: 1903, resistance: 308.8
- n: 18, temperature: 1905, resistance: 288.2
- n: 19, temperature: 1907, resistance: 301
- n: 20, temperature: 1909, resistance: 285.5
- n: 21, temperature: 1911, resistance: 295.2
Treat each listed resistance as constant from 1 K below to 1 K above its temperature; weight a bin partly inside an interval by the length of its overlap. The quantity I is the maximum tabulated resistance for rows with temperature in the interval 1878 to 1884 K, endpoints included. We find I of 268.2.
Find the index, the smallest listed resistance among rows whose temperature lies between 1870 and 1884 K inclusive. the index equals 211.7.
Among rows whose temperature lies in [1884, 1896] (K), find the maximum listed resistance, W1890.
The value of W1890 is 249.2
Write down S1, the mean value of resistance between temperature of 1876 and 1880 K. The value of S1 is 271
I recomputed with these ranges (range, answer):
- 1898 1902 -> 311.6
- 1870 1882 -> 308.1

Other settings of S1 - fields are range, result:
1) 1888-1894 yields 183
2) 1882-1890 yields 189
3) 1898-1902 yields 305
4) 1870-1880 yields 284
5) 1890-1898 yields 229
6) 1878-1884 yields 237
